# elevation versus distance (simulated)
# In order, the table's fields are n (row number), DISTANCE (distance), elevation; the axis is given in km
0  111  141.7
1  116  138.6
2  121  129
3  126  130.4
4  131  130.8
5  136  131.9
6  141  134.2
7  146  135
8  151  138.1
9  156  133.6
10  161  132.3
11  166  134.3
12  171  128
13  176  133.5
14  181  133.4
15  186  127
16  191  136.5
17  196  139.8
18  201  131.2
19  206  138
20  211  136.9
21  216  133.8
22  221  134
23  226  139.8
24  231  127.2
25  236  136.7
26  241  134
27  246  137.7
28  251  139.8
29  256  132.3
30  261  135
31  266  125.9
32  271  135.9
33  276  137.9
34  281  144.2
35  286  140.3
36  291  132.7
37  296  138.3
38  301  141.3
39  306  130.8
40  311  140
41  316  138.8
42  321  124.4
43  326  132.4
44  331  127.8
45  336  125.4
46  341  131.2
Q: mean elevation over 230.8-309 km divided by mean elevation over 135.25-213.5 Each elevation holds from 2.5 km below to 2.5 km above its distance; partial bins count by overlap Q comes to 1.01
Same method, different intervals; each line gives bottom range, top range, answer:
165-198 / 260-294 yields 1.02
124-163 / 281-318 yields 1.03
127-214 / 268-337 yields 1.01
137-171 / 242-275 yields 1.00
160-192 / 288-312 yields 1.03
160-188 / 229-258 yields 1.03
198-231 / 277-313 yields 1.02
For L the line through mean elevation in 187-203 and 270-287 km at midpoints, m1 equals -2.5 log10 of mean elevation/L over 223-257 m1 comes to 0.02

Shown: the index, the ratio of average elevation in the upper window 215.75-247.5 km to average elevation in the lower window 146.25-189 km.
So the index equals 1.02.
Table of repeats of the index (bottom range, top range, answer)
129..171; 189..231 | 1.02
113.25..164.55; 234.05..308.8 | 1.02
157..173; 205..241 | 1.02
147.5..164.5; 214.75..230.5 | 1.00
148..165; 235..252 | 1.02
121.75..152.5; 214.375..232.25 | 1.01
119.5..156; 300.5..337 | 1.00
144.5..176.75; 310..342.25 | 0.98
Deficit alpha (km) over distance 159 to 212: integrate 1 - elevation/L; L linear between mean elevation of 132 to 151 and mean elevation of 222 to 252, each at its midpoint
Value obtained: 0.4 km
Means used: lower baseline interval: 134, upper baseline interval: 136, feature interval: 134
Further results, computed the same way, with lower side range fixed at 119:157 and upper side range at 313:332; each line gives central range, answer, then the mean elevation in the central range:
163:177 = 0.09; 132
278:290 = -0.84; 141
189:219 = -0.83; 136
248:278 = -0.60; 134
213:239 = -0.43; 134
